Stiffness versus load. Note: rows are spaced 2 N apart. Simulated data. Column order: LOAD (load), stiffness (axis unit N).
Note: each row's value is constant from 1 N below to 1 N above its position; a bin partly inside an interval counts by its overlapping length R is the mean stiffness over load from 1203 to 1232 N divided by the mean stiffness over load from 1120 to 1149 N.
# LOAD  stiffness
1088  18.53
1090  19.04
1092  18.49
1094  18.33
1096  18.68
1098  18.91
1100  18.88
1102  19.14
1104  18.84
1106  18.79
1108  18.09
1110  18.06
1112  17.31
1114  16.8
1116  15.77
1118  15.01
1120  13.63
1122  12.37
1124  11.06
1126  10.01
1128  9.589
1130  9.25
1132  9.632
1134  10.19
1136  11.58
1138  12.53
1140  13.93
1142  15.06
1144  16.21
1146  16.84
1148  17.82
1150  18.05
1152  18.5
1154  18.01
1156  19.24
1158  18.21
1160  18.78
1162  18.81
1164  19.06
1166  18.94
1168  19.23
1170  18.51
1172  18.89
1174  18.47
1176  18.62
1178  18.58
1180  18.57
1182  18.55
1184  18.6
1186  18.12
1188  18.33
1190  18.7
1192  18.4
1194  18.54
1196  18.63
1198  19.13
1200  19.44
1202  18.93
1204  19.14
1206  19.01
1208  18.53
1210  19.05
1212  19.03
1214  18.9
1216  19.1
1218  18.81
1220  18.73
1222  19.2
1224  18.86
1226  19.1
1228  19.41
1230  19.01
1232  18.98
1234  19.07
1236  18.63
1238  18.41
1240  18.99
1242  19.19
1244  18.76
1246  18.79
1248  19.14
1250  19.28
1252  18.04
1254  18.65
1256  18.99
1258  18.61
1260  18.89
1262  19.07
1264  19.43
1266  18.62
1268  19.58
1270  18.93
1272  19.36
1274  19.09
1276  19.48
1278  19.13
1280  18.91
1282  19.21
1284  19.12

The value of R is 1.51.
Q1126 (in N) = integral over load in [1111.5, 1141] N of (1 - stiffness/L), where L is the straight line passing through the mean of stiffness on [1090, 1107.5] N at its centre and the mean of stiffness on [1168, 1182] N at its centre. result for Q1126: 9.8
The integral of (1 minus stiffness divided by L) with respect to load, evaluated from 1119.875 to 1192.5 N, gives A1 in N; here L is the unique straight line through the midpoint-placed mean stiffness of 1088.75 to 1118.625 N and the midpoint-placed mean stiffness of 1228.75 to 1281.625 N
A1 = 8.64 N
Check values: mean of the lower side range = 18.1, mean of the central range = 16.2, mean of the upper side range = 19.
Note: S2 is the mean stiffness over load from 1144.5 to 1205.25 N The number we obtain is 18.6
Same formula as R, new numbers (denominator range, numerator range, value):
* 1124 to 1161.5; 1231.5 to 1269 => 1.29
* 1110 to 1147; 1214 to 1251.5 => 1.43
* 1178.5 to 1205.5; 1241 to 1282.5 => 1.02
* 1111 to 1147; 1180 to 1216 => 1.43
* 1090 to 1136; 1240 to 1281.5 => 1.24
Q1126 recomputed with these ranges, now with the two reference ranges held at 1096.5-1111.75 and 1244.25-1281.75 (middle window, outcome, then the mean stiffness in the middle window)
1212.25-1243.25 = -0.1 N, 19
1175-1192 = 0.3 N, 18.5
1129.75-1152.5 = 5.5 N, 14.2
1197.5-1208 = -0.1 N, 19.1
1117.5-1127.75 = 3.6 N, 12.1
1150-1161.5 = 0.1 N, 18.5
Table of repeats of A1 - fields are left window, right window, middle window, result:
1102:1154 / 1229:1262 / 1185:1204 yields -1.8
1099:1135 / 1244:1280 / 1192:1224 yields -2.9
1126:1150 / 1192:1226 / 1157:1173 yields -3.7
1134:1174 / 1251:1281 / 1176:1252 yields -3.0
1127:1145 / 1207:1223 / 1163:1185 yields -4.9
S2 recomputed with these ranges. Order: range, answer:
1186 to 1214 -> 18.8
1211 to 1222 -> 18.9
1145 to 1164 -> 18.3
